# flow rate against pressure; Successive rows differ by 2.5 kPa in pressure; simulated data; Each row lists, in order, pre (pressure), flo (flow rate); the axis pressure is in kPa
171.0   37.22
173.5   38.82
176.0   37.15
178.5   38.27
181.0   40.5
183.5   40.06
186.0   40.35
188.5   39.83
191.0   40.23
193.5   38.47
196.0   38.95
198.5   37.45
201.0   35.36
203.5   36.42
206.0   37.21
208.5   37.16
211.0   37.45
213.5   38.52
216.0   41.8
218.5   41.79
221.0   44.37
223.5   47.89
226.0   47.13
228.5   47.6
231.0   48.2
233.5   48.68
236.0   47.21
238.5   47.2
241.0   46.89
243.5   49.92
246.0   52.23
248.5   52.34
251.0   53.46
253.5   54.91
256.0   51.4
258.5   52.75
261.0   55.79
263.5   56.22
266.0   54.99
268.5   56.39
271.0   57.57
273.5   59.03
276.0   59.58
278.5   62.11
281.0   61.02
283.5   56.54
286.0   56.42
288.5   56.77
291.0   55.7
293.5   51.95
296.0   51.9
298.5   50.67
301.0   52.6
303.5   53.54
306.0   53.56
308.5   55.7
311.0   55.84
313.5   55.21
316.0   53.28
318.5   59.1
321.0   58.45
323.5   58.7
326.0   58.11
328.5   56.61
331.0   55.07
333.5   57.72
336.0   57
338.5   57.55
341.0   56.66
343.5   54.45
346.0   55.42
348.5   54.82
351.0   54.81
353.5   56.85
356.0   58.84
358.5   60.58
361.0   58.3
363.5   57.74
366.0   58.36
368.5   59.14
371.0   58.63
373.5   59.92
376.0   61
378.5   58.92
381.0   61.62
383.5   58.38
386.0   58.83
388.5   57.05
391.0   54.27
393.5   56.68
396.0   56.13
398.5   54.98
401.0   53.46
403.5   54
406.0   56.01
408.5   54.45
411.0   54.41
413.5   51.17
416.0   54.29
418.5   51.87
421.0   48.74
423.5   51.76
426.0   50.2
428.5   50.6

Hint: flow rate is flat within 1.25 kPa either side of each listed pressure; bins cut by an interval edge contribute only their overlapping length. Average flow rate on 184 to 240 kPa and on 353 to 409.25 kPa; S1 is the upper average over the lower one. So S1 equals 1.38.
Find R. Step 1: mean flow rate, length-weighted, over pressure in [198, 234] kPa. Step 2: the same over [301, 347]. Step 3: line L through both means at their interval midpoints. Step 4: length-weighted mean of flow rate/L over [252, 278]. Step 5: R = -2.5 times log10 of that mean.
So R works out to -0.16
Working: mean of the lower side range 41.7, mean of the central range 56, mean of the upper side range 56.1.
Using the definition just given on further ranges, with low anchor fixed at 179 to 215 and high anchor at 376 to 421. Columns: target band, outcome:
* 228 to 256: -0.18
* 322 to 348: -0.13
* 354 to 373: -0.12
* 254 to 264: -0.23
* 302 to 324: -0.16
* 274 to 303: -0.21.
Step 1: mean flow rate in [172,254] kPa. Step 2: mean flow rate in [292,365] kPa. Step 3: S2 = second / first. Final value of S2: 1.3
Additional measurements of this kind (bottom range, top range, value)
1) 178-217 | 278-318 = 1.43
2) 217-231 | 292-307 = 1.14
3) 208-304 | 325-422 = 1.10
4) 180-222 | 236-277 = 1.37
